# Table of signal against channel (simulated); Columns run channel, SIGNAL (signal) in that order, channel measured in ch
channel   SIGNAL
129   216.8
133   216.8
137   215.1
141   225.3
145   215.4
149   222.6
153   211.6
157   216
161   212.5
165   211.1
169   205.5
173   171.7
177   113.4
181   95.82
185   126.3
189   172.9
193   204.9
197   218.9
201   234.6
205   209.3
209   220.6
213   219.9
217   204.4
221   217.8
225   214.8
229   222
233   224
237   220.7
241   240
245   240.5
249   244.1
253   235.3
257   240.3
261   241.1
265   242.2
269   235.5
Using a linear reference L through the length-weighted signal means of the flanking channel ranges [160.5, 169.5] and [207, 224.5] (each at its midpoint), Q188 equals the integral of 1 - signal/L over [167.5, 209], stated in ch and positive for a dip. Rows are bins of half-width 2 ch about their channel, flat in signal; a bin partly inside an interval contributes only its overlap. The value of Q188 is 6.94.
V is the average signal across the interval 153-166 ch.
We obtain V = 213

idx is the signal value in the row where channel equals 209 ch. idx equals 220.6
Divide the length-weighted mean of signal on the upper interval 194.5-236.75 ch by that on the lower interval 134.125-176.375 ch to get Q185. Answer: 1.05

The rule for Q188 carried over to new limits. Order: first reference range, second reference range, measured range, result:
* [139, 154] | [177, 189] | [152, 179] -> -3.43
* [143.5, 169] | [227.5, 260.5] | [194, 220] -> 0.93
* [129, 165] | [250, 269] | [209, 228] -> 1.30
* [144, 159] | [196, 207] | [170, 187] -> 6.79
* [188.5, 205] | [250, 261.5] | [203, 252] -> 0.52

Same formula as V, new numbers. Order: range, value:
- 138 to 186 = 187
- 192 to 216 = 218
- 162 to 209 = 181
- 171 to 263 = 206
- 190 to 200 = 210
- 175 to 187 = 112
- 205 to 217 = 216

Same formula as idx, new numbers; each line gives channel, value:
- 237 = 220.7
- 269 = 235.5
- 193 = 204.9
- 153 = 211.6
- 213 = 219.9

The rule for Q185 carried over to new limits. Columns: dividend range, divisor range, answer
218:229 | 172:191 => 1.61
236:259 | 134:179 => 1.17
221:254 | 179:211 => 1.24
